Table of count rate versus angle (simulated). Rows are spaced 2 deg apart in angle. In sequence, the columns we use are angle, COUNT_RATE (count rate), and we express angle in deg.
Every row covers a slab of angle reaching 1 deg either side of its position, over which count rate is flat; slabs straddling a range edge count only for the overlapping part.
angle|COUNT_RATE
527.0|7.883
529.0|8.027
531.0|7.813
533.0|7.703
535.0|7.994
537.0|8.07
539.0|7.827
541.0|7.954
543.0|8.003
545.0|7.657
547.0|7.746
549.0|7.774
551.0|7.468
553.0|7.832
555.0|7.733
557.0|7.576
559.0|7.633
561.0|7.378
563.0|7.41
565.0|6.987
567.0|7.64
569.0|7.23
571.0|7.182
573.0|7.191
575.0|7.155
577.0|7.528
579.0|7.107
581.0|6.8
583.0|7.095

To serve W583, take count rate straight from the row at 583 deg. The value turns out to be 7.095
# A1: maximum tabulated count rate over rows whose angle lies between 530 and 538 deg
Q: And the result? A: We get 8.07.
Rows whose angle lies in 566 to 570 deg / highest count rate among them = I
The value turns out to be 7.64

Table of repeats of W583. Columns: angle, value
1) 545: 7.657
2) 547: 7.746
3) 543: 8.003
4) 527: 7.883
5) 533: 7.703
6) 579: 7.107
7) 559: 7.633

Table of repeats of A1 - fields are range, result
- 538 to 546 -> 8.003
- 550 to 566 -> 7.832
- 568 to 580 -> 7.528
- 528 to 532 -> 8.027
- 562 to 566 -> 7.41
